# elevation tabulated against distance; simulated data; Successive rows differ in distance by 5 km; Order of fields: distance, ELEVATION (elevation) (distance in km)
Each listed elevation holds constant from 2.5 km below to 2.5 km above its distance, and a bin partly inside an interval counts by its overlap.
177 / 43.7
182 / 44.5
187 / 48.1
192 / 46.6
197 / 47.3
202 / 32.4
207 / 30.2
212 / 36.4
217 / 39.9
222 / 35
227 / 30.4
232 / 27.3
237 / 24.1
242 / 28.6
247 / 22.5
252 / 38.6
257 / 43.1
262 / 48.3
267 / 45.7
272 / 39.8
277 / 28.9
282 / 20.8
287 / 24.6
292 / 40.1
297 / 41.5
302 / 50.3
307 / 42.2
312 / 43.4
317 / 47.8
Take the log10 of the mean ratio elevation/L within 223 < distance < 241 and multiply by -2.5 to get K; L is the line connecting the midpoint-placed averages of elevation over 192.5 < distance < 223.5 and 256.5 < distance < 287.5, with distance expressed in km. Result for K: 0.30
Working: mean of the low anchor 37.6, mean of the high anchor 36.1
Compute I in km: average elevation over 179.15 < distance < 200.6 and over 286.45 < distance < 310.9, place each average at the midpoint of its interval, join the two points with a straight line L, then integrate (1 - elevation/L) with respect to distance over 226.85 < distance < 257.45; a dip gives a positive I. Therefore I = 9.6 km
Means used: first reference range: 45.8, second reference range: 41.2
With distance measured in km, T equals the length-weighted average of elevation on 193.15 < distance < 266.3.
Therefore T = 35.1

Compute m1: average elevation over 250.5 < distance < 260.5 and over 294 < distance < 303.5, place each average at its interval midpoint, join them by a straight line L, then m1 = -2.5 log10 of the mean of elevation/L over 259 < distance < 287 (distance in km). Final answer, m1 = 0.201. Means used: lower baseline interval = 41.8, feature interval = 35.7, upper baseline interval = 45.1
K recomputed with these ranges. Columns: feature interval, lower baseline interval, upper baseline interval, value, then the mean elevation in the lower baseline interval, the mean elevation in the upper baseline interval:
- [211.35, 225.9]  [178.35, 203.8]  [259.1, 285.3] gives 0.14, 44.1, 36.4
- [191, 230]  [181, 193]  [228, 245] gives 0.01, 46.6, 26.9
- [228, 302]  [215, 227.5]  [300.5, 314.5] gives 0.18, 35.7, 44.9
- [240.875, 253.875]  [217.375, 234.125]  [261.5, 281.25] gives 0.18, 32.1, 38.1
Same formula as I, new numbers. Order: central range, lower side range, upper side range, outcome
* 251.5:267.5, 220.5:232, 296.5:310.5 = -3.1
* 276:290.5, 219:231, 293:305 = 5.8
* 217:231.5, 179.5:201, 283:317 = 3.5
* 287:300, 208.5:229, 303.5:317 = 1.4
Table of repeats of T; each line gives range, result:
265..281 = 36.3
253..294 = 36.4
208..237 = 32.8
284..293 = 30.4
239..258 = 32.2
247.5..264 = 40.7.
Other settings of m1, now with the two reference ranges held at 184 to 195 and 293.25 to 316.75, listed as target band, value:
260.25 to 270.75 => -0.02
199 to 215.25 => 0.35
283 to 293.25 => 0.45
